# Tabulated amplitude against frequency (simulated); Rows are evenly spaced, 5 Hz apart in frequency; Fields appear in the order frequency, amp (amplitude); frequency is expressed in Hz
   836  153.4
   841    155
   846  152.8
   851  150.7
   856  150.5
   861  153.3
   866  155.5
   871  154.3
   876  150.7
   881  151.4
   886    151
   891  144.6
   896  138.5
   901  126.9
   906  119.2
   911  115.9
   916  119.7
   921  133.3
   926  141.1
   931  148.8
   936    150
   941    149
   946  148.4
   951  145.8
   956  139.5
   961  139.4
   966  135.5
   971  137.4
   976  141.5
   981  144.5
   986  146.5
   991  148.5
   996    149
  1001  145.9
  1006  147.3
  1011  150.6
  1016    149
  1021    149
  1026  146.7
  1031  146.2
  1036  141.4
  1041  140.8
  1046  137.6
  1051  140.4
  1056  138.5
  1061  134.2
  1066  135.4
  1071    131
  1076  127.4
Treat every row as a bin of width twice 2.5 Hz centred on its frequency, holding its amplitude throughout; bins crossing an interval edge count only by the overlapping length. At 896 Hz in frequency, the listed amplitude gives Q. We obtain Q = 138.5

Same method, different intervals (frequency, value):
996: 149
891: 144.6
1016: 149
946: 148.4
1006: 147.3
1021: 149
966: 135.5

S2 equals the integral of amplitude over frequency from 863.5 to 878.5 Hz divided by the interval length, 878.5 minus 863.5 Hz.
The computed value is 154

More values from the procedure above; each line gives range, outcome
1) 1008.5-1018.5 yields 150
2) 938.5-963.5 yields 144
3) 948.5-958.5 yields 143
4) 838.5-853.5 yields 153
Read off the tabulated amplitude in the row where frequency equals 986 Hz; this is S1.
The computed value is 146.5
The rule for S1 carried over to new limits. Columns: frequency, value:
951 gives 145.8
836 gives 153.4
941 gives 149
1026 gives 146.7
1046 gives 137.6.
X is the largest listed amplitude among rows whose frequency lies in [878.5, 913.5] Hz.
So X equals 151.4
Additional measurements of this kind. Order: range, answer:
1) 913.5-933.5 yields 148.8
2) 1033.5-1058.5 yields 141.4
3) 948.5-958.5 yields 145.8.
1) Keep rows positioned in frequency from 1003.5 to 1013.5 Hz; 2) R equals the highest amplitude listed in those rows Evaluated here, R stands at 150.6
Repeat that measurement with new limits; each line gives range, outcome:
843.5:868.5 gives 155.5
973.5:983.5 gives 144.5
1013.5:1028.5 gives 149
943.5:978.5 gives 148.4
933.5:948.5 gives 150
